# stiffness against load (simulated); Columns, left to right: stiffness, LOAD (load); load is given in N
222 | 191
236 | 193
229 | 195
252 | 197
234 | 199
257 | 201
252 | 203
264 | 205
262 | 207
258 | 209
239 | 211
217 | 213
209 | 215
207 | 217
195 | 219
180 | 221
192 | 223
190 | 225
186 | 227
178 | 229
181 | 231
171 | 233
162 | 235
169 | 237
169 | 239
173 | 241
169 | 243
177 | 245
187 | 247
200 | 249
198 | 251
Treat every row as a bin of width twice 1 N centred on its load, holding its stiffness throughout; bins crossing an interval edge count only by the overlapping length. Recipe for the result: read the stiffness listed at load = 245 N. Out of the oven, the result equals 177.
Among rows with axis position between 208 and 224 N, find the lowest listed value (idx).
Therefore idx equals 180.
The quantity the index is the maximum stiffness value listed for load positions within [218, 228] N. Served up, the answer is 195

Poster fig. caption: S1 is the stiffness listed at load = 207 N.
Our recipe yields 262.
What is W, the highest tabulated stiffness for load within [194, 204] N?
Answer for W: 257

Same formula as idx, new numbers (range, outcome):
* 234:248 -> 162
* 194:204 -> 229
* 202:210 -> 252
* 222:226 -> 190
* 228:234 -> 171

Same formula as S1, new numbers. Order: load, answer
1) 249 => 200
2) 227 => 186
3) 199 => 234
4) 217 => 207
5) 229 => 178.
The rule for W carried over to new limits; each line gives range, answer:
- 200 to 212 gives 264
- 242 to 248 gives 187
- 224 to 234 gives 190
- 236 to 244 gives 173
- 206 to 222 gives 262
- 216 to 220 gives 207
